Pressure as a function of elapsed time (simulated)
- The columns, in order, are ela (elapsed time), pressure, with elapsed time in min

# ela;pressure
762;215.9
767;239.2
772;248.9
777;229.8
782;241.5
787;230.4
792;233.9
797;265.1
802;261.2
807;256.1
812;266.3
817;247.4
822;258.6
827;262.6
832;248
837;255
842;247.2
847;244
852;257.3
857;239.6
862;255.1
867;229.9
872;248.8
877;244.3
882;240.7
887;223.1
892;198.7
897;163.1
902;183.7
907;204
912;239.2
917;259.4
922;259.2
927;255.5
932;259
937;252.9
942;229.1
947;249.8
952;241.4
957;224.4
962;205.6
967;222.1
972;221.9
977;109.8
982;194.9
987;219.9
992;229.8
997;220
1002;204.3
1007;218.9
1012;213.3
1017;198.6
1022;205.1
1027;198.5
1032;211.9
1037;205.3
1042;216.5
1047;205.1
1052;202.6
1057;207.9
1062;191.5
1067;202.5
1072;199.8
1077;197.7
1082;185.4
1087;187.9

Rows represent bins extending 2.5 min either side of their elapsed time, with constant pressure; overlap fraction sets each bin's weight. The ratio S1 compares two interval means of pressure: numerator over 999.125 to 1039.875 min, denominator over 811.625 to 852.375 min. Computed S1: 0.8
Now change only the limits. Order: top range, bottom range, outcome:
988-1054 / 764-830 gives 0.84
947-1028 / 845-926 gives 0.91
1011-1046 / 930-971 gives 0.88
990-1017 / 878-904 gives 1.05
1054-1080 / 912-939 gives 0.78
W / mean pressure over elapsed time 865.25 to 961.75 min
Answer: 231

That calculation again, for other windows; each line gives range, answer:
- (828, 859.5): 249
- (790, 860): 253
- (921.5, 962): 243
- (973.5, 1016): 202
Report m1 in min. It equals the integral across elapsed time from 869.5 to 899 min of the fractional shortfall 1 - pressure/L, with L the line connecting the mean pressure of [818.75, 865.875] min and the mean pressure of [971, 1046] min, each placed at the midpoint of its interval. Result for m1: 2.33 min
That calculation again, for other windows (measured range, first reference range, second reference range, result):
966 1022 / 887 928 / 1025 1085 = 1.2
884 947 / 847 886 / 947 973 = 1.6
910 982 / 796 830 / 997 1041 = -0.9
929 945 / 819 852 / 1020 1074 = -1.2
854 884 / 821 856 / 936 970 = 0.4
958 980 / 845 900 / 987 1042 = 2.6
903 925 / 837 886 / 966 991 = -1.5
